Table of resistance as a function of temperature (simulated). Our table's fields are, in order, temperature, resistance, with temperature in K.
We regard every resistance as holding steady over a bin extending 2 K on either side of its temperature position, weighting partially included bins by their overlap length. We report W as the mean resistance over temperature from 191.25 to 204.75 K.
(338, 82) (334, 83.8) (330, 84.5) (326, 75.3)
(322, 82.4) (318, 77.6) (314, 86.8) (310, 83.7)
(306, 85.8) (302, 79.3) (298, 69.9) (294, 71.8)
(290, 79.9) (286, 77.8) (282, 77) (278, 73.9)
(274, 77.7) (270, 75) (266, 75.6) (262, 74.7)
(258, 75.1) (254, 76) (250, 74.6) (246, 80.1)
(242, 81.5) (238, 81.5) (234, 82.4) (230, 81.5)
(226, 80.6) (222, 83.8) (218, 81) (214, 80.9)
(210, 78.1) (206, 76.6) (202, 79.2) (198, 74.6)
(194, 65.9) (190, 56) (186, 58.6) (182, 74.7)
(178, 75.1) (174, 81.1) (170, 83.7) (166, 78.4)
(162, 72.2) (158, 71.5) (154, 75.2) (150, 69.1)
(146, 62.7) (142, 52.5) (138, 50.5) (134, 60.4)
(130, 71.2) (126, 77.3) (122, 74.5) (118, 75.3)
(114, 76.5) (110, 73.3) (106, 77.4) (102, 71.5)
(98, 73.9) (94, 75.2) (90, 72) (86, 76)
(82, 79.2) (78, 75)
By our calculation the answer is 72.5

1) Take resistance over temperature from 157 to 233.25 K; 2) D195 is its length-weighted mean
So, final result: 75.6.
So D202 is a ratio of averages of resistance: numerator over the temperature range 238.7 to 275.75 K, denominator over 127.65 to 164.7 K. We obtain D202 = 1.18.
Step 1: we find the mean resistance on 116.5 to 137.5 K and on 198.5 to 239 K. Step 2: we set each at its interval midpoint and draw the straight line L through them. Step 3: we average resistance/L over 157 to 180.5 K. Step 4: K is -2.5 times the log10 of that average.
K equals -0.03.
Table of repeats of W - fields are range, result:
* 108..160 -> 68.5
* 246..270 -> 75.6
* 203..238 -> 80.6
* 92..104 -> 73.5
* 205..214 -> 78.2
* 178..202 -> 67.8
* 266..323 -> 78.3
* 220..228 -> 82.2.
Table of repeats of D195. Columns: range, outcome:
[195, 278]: 78.3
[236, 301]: 76.4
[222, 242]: 81.7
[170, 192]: 70.4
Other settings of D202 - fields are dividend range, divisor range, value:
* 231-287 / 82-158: 1.10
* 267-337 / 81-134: 1.06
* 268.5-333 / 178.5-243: 1.04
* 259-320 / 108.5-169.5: 1.12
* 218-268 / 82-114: 1.06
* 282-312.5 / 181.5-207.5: 1.14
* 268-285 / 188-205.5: 1.09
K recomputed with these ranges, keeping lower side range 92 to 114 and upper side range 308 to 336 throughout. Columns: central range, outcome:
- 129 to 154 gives 0.22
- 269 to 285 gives 0.06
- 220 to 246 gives -0.04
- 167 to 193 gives 0.08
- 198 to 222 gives -0.01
